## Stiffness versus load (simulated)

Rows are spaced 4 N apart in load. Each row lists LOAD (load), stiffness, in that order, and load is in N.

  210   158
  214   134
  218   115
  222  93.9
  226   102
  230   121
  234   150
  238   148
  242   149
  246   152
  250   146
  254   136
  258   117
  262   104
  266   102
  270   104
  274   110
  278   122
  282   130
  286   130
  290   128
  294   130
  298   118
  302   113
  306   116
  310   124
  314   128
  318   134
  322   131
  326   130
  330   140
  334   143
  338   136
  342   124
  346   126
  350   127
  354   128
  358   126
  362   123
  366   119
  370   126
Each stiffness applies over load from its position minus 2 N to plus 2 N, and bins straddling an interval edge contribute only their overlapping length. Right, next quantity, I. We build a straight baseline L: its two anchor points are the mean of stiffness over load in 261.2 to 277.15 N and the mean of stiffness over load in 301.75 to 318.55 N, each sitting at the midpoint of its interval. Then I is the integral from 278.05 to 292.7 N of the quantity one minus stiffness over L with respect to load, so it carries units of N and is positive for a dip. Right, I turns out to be -2.01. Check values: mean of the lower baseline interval 106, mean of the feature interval 128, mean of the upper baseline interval 123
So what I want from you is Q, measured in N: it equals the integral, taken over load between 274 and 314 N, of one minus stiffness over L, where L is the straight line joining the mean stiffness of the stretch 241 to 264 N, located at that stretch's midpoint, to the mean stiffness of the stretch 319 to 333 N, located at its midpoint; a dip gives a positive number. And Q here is 3.3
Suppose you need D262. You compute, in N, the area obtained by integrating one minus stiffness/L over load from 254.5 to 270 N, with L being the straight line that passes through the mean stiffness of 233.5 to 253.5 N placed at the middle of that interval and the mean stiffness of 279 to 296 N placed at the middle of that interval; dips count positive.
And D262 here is 3.3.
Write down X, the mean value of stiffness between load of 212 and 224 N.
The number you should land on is 114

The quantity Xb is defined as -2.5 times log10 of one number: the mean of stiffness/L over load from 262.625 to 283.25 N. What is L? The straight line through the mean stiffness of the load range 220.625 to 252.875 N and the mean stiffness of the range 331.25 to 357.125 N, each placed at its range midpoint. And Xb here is 0.180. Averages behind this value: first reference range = 134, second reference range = 131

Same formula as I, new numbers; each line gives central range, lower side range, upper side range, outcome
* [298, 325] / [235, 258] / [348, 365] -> 1.8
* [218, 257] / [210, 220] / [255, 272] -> -3.9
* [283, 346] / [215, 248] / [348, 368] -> -1.1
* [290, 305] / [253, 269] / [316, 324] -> 0.5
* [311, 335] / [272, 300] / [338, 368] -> -1.7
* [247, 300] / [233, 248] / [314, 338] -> 8.1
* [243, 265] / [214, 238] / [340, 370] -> -1.7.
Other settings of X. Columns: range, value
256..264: 110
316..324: 132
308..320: 129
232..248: 150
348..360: 127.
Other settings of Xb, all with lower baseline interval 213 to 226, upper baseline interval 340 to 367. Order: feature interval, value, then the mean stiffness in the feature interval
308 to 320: -0.07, 129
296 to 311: 0.02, 117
